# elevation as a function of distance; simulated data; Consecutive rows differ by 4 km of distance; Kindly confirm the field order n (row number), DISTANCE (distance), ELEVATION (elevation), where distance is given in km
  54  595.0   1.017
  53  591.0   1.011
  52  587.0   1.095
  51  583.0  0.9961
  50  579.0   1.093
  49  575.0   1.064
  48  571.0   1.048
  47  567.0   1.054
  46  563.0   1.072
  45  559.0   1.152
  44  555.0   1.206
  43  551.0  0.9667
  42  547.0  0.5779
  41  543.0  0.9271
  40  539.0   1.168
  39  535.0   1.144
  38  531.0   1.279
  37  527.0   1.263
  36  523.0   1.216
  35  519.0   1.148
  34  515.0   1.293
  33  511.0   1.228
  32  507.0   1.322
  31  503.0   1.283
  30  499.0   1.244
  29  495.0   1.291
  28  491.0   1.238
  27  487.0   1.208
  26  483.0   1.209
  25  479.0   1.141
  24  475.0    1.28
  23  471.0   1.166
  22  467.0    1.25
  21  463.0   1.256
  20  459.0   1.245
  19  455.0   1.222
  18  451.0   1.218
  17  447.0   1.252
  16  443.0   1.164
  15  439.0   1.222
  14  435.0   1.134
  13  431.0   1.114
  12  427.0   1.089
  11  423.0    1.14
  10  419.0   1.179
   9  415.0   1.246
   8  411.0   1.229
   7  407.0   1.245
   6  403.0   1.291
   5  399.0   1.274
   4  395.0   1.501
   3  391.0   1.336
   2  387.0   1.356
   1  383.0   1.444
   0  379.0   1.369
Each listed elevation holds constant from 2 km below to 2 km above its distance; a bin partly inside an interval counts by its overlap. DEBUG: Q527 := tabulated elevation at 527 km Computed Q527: 1.263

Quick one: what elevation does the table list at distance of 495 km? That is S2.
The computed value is 1.291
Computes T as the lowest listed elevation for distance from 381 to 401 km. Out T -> 1.274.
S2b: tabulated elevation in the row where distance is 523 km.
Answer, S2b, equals 1.216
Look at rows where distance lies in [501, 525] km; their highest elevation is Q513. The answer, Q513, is 1.322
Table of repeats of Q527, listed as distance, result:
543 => 0.9271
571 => 1.048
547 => 0.5779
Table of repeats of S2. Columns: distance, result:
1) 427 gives 1.089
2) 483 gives 1.209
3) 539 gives 1.168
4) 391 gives 1.336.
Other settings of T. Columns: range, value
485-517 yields 1.208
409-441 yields 1.089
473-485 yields 1.141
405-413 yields 1.229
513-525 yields 1.148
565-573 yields 1.048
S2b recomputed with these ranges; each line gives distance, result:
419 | 1.179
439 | 1.222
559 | 1.152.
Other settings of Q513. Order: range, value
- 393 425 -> 1.501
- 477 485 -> 1.209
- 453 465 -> 1.256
